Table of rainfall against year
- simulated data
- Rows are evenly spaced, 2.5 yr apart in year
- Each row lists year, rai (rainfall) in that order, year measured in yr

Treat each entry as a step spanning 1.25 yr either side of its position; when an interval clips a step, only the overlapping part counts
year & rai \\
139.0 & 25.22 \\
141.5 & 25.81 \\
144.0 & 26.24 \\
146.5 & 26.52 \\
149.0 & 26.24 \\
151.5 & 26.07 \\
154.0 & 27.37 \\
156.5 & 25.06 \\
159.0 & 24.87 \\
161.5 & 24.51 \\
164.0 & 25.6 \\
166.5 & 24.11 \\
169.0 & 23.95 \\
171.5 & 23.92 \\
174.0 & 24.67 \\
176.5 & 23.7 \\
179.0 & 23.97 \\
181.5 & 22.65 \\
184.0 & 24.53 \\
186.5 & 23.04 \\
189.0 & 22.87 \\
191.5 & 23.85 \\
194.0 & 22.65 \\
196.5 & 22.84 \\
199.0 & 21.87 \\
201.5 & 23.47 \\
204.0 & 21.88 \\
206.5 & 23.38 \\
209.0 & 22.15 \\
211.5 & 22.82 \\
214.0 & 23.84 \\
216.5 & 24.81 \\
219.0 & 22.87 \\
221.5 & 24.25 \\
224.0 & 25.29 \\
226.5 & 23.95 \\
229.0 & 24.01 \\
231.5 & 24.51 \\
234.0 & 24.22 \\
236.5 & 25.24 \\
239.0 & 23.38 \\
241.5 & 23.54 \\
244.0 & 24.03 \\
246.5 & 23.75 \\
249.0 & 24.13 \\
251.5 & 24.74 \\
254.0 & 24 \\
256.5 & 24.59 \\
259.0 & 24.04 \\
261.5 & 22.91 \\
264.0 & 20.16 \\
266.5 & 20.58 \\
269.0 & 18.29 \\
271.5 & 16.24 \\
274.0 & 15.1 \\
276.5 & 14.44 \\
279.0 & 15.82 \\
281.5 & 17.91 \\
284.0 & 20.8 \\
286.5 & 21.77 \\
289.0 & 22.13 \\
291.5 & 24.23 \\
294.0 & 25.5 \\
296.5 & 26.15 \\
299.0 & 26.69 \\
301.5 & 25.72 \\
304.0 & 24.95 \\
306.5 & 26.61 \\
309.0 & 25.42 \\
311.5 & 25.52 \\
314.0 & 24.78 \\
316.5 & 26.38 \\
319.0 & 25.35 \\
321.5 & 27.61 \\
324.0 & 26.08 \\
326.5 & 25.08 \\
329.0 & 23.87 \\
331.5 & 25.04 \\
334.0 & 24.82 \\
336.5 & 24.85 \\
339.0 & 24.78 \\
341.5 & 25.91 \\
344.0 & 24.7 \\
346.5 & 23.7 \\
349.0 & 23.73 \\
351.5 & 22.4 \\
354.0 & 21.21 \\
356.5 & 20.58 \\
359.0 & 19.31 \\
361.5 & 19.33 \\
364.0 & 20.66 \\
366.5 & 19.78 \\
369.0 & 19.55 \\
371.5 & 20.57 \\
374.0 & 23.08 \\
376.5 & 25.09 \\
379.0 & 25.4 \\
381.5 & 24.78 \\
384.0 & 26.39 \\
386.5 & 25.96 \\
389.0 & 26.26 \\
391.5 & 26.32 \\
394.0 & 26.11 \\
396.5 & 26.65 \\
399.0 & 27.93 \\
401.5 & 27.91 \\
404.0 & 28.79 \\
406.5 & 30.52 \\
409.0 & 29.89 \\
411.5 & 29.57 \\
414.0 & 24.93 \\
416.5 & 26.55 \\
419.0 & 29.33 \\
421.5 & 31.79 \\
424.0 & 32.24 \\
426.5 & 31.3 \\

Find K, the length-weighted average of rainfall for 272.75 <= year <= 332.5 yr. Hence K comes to 23.4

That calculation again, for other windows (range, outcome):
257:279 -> 19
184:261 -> 23.7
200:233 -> 23.6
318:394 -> 23.8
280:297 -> 22.4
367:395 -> 24.4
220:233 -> 24.4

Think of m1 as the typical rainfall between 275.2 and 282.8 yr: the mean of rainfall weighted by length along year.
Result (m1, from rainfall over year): 16.1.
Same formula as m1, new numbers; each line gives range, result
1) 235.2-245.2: 24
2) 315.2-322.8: 26.4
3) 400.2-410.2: 29.3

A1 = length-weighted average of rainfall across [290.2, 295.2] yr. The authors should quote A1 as 24.8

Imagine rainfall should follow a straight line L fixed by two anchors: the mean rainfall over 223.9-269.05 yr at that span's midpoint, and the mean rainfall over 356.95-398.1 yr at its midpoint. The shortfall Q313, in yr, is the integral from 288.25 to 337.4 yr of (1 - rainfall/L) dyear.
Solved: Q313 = -4.0 yr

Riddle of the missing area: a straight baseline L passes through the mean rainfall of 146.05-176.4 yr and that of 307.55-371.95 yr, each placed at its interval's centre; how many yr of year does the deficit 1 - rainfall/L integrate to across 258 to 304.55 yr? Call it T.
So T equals 5.6 yr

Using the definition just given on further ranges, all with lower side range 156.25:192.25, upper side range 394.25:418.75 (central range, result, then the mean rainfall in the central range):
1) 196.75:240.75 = 2.1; 23.6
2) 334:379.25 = 7.8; 22.5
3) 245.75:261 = 0.8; 24.2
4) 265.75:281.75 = 5.6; 16.7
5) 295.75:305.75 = 0.1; 25.9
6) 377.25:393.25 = 1.1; 25.8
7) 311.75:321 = 0.3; 25.7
